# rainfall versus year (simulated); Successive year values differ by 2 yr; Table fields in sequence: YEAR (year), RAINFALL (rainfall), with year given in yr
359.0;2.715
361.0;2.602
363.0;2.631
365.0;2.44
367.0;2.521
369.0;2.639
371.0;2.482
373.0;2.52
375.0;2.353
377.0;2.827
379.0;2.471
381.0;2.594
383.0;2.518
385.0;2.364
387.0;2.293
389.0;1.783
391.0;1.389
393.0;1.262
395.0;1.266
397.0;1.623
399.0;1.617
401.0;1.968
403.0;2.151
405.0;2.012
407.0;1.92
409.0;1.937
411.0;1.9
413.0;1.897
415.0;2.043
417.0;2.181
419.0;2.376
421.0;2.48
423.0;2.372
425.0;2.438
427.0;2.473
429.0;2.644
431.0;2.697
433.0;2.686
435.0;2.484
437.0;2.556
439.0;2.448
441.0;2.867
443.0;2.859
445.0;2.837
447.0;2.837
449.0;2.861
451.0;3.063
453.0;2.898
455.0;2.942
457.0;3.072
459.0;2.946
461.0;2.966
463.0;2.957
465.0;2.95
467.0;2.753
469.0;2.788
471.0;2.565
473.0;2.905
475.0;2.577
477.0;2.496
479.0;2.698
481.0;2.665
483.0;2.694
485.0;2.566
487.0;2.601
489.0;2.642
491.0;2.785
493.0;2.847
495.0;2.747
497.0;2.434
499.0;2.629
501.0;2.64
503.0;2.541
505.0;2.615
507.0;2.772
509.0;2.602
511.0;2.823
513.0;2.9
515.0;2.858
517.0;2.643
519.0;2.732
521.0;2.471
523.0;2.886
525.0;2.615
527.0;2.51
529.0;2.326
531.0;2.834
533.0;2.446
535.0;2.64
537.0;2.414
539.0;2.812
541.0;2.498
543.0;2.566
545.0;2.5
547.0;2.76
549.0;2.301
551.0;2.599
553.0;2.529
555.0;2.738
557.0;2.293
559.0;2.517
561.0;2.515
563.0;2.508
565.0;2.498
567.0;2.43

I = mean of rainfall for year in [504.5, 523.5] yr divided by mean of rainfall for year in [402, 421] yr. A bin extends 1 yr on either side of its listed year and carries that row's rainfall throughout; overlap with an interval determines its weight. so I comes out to 1.32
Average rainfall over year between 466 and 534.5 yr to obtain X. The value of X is 2.66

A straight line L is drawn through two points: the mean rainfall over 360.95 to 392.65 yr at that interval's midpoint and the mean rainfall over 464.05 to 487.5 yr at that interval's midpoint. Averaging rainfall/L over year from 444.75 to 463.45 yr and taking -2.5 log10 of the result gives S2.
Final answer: -0.13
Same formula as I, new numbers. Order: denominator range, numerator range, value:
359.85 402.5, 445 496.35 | 1.27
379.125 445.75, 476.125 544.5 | 1.20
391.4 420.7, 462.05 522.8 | 1.44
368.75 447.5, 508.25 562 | 1.15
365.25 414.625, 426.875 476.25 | 1.33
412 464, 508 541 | 1.00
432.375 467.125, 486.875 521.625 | 0.95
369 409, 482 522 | 1.28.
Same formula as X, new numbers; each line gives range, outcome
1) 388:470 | 2.4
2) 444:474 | 2.89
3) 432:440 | 2.54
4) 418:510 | 2.7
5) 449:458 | 2.98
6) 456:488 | 2.76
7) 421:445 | 2.6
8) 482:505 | 2.65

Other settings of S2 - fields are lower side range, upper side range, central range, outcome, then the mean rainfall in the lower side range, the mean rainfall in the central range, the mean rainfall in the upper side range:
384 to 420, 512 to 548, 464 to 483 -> -0.18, 1.89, 2.71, 2.63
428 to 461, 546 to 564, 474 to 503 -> 0.02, 2.8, 2.64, 2.53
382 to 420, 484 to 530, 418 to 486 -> -0.19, 1.92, 2.72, 2.66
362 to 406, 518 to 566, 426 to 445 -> -0.15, 2.17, 2.65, 2.56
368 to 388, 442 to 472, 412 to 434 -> 0.14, 2.51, 2.39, 2.89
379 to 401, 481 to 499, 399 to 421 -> 0.01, 1.9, 2.04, 2.66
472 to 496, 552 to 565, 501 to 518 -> -0.04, 2.69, 2.71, 2.52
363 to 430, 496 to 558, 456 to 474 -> -0.19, 2.18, 2.88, 2.61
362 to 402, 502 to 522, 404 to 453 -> -0.04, 2.18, 2.46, 2.7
